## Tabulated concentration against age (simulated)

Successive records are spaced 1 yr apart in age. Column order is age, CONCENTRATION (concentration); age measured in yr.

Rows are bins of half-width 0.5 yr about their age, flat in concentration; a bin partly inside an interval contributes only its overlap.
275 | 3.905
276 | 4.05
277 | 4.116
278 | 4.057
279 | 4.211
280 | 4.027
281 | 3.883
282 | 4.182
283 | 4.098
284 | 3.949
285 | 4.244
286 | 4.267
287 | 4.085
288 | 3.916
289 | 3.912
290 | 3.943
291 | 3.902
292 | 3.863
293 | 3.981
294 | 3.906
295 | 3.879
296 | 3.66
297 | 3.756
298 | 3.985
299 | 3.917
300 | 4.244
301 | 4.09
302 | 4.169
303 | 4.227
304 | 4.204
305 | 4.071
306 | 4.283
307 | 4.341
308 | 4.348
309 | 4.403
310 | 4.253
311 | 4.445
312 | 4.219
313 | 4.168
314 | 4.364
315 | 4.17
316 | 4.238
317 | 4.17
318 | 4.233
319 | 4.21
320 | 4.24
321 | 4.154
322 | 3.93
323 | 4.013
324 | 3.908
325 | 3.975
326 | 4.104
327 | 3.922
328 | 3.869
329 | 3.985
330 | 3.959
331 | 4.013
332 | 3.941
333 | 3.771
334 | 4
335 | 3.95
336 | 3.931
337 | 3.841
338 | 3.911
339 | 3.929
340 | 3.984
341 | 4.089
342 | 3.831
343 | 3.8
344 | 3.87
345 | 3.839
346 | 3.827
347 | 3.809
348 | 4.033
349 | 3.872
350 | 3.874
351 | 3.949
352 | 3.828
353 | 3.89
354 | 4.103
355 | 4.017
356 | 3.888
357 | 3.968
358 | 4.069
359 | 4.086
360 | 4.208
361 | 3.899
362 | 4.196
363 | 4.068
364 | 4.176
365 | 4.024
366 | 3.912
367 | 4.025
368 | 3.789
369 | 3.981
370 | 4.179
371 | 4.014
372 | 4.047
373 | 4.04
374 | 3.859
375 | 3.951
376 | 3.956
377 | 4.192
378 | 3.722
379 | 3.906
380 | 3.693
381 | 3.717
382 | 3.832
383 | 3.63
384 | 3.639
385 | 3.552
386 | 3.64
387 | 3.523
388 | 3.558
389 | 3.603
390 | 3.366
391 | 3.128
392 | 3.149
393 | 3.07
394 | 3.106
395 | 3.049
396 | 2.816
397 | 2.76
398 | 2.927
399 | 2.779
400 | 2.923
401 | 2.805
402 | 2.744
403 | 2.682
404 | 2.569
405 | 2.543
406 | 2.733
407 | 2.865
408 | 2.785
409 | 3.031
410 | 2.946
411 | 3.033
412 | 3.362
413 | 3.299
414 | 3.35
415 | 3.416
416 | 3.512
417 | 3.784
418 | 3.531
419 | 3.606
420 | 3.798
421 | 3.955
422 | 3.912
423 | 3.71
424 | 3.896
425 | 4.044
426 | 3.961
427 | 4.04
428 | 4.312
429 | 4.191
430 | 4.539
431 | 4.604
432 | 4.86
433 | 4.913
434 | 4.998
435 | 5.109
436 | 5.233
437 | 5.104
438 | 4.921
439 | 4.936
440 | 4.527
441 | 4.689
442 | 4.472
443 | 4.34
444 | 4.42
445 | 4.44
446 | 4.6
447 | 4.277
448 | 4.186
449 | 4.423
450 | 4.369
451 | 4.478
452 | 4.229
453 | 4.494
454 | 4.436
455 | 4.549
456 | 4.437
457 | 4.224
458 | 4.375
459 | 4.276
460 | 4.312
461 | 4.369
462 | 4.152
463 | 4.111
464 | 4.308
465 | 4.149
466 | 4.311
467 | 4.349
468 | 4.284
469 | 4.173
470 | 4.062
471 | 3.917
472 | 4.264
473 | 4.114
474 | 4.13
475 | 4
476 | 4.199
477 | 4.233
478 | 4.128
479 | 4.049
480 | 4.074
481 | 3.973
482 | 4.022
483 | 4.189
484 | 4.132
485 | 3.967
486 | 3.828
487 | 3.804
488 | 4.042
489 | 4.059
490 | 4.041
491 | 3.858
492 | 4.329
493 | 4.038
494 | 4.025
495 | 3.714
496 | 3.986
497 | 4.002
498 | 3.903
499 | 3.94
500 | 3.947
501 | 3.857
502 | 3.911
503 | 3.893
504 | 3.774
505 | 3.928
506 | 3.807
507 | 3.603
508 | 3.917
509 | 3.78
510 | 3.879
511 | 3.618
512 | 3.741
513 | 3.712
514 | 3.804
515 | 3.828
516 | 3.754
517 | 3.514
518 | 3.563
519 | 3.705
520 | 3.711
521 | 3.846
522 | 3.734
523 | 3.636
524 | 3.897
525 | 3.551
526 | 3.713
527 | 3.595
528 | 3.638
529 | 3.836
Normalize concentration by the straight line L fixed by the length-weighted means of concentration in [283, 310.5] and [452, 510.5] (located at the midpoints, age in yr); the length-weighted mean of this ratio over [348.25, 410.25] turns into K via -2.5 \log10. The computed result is 0.14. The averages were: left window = 4.07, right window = 4.08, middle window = 3.57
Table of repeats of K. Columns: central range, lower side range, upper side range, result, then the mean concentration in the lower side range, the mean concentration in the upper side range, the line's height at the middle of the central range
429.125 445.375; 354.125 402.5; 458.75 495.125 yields -0.21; 3.65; 4.11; 3.93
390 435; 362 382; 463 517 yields 0.15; 3.96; 3.98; 3.97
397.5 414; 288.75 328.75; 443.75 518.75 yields 0.37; 4.09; 4.07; 4.08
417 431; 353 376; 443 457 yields 0.08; 4.02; 4.4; 4.28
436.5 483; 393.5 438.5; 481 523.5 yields -0.16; 3.62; 3.87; 3.75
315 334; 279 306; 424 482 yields 0.01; 4.02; 4.37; 4.09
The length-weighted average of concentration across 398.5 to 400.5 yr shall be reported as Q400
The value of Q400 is 2.85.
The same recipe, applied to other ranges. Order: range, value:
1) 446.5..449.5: 4.3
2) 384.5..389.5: 3.58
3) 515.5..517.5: 3.63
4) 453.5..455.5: 4.49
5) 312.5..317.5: 4.22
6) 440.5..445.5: 4.47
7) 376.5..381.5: 3.85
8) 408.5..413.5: 3.13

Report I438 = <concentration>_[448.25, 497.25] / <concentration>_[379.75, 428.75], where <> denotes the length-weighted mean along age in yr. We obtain 1.25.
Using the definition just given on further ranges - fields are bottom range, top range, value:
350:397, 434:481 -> 1.16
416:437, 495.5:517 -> 0.90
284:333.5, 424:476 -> 1.08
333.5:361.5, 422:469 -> 1.12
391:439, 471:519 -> 1.09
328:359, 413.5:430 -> 0.98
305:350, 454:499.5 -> 1.02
